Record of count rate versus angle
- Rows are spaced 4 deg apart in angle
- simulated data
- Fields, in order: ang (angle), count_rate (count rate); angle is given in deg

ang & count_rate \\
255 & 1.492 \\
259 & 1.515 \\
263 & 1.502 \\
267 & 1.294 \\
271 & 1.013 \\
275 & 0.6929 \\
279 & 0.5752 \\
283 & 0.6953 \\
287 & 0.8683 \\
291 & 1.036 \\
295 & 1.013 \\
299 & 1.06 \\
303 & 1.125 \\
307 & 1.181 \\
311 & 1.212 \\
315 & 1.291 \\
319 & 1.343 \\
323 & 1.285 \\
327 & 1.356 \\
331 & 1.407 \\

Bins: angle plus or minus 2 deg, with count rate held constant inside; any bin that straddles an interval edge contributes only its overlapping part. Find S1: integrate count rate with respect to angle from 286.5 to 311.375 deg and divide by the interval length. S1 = 1.07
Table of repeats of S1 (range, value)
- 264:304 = 0.947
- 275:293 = 0.783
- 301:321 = 1.23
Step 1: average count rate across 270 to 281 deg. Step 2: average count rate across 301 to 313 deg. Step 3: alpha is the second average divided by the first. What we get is 1.59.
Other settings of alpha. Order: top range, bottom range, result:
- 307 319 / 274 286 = 1.88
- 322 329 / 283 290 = 1.57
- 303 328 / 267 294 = 1.47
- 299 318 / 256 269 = 0.83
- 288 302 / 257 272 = 0.76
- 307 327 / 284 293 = 1.39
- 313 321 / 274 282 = 2.08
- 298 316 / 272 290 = 1.58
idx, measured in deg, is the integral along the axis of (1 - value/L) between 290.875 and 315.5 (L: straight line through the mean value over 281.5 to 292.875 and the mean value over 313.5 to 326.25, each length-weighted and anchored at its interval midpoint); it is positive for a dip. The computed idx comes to -1.0 deg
